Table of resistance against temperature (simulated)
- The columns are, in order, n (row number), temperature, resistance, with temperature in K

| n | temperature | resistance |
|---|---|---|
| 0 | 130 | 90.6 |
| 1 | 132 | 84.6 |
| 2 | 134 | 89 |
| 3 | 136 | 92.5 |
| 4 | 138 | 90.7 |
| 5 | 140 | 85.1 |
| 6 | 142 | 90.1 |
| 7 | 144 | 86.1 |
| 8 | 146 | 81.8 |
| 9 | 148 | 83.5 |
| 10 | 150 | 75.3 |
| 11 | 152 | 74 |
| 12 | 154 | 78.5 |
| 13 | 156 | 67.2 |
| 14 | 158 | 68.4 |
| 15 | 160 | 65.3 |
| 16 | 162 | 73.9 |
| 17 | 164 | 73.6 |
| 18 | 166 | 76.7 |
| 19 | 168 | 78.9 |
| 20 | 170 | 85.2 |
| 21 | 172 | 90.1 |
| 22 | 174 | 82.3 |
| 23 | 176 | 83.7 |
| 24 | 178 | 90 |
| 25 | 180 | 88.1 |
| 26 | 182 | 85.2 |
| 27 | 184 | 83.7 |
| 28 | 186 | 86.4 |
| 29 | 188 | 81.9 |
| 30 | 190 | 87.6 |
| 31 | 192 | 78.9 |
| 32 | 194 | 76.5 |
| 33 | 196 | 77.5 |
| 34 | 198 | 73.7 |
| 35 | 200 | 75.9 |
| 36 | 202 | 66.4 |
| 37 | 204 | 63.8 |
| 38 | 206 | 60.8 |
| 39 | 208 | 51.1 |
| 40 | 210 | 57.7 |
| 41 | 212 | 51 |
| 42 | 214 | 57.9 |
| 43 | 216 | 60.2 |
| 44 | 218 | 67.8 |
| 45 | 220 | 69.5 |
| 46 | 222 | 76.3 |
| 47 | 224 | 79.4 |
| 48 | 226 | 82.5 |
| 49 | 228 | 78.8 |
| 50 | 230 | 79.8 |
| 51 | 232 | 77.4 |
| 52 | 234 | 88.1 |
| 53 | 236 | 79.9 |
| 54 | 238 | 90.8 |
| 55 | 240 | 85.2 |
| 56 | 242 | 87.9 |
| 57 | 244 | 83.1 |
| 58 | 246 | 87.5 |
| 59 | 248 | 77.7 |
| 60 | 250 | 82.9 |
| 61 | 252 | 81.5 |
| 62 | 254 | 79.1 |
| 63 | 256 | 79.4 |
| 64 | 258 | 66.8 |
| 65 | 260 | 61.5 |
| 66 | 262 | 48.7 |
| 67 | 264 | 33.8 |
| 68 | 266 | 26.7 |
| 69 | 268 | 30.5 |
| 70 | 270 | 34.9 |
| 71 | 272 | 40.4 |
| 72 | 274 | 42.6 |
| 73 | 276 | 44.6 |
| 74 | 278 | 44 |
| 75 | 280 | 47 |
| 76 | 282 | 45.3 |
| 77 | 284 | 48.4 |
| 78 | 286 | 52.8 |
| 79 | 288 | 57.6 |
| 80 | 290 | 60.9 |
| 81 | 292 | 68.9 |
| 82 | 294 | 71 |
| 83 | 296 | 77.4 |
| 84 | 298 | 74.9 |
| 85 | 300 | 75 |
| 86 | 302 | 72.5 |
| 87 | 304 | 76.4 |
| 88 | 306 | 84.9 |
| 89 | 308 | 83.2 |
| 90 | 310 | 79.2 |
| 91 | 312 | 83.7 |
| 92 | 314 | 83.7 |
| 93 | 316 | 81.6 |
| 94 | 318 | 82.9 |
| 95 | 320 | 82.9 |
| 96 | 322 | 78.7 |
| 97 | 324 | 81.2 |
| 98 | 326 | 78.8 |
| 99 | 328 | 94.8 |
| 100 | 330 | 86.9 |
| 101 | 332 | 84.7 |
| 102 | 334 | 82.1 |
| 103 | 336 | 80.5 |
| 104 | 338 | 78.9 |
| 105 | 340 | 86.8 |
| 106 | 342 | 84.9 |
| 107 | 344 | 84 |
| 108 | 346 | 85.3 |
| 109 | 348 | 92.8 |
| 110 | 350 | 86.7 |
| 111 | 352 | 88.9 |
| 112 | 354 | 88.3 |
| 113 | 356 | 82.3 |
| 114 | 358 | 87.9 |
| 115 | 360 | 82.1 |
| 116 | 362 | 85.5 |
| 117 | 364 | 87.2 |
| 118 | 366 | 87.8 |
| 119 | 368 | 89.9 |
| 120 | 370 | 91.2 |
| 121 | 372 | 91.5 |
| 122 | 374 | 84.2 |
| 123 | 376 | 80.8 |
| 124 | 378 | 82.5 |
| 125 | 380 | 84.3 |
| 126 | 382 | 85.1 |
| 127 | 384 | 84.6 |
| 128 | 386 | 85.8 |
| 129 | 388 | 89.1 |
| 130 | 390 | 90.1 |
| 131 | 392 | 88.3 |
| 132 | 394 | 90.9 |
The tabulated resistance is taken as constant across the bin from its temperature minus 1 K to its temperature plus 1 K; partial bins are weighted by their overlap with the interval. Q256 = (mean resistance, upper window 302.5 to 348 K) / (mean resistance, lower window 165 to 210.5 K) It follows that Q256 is 1.1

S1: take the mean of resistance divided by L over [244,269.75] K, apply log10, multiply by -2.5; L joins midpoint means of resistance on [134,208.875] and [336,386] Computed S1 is 0.29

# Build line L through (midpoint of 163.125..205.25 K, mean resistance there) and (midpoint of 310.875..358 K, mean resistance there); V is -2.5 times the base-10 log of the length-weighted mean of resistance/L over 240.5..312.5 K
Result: 0.29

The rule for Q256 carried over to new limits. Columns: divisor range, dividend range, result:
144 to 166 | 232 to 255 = 1.12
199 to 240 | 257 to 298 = 0.71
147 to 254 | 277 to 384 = 1.03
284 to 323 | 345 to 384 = 1.16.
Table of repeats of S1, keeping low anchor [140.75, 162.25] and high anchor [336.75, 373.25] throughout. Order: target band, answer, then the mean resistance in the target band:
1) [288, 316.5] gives 0.11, 75.9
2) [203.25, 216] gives 0.36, 57.2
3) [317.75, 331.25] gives 0.02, 83.8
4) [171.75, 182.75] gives -0.11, 86.4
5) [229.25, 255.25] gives -0.02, 83.1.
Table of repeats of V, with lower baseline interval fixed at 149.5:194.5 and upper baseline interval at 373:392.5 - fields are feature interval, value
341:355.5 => -0.03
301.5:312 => 0.04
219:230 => 0.05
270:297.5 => 0.47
